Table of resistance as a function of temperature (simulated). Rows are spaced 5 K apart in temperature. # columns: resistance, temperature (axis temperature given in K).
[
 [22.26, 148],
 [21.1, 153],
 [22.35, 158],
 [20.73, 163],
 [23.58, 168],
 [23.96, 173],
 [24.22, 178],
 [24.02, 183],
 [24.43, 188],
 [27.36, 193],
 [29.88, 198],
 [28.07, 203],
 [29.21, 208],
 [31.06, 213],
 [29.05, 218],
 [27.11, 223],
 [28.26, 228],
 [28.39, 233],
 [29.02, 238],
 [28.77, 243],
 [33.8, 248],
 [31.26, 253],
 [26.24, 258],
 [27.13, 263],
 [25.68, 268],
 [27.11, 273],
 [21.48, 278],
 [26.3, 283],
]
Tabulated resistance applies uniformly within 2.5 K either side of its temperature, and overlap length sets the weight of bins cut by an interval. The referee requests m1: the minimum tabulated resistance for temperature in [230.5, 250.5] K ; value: 28.39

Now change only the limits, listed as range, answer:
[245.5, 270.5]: 25.68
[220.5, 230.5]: 27.11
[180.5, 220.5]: 24.02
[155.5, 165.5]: 20.73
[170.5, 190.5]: 23.96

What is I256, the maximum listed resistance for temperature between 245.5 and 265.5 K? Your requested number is 33.8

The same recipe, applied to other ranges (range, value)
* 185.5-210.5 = 29.88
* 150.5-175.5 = 23.96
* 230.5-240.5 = 29.02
